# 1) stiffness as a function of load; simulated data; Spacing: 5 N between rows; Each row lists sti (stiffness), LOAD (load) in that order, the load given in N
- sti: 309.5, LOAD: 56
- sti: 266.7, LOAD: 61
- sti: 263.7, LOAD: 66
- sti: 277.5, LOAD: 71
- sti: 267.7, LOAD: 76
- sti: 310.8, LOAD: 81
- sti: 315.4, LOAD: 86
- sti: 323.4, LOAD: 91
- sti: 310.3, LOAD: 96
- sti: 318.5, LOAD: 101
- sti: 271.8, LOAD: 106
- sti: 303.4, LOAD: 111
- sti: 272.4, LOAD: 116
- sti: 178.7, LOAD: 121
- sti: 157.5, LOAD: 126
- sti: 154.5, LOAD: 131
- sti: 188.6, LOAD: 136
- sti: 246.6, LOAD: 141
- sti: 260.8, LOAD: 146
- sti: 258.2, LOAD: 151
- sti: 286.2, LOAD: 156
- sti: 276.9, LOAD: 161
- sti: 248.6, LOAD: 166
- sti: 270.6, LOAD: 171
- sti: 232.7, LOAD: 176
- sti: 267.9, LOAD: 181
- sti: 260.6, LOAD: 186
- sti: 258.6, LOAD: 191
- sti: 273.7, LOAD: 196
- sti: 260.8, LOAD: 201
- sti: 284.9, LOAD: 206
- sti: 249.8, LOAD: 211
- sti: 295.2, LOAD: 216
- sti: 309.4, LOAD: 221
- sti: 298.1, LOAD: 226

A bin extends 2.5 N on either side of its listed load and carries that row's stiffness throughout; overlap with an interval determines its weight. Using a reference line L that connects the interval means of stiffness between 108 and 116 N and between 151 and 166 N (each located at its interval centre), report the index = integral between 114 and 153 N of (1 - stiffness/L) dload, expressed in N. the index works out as 9.5 N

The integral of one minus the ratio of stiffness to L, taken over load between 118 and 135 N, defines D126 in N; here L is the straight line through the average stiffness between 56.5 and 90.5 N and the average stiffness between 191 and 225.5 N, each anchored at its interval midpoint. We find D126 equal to 6.9 N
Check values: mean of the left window 287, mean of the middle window 169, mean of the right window 279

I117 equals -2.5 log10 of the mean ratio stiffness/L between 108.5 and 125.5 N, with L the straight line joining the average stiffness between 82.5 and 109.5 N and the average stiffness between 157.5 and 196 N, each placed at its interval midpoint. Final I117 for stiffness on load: 0.23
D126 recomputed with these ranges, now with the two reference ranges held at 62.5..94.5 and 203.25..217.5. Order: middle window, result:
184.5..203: 0.91 N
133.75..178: 4.64 N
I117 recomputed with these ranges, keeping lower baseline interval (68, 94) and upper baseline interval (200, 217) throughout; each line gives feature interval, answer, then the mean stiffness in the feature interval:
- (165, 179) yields 0.115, 251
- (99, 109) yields -0.003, 294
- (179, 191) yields 0.055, 263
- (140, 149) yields 0.121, 255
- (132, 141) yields 0.396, 199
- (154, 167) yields 0.037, 272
